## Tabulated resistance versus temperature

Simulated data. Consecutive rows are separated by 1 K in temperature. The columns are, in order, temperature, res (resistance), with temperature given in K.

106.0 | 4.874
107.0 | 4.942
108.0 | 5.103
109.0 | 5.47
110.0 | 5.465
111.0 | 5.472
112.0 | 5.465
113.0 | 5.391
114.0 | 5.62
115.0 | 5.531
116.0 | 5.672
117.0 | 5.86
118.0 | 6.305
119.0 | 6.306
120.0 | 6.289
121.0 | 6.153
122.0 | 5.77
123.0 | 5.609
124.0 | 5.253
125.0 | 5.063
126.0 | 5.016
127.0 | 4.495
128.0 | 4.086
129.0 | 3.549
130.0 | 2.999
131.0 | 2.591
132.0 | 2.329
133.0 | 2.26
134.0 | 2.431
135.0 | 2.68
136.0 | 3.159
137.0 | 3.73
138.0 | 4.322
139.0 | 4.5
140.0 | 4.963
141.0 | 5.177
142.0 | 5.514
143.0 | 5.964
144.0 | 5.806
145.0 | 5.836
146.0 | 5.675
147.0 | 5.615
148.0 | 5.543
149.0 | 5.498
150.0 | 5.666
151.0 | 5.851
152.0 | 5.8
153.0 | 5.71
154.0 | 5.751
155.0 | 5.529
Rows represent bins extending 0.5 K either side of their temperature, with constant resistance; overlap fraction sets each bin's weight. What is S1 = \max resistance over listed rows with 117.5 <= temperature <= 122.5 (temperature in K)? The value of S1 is 6.306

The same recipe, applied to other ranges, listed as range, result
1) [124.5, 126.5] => 5.063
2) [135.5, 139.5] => 4.5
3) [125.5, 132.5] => 5.016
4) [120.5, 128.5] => 6.153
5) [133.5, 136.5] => 3.159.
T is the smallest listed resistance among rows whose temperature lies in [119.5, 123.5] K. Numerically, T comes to 5.609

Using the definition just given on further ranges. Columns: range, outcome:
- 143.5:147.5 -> 5.615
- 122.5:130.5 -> 2.999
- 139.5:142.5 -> 4.963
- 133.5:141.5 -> 2.431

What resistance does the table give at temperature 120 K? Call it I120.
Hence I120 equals 6.289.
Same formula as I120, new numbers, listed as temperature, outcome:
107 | 4.942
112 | 5.465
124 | 5.253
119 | 6.306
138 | 4.322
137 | 3.73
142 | 5.514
